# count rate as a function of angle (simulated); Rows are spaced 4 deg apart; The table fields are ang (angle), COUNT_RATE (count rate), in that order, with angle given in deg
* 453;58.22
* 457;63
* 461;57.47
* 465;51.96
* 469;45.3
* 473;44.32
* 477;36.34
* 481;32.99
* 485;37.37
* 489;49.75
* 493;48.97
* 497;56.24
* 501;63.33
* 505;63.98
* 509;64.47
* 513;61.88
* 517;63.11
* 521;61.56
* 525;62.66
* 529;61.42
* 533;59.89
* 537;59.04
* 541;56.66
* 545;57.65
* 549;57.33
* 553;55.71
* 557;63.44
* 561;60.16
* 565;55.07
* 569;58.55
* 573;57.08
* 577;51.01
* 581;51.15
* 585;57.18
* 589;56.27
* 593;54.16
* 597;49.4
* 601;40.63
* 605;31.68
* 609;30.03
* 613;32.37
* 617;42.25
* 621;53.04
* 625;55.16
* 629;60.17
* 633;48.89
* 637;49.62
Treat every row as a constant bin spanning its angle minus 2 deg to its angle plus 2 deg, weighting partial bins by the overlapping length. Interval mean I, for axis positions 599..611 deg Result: 34.1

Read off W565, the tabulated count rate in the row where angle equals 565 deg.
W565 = 55.07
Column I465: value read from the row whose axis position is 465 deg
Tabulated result 51.96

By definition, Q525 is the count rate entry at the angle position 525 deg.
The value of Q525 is 62.66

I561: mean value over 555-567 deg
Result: 59.6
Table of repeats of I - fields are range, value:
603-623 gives 37.9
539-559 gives 58.2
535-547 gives 57.8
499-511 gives 63.9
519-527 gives 62.1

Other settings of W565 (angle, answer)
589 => 56.27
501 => 63.33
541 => 56.66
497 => 56.24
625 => 55.16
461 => 57.47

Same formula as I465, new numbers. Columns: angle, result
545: 57.65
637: 49.62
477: 36.34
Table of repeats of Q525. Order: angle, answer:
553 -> 55.71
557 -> 63.44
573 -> 57.08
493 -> 48.97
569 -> 58.55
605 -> 31.68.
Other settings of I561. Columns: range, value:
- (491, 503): 56.2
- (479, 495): 42.3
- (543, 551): 57.5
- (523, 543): 59.9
